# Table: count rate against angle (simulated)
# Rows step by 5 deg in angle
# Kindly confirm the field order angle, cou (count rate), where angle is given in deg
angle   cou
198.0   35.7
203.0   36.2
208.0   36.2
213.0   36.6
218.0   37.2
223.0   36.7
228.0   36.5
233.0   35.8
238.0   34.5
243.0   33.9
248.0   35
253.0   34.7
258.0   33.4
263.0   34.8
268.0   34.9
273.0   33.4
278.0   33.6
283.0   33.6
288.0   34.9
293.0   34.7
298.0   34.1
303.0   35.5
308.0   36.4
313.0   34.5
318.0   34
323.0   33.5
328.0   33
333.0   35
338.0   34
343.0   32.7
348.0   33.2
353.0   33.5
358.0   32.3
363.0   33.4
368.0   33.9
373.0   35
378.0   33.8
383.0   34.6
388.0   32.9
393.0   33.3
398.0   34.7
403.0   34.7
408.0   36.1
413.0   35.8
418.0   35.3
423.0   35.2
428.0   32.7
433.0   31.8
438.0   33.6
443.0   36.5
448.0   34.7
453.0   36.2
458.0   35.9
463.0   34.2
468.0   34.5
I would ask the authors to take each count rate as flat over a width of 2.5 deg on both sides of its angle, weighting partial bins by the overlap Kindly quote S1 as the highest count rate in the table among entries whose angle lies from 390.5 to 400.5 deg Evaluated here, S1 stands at 34.7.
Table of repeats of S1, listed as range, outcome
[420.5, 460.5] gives 36.5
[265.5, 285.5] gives 34.9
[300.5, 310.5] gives 36.4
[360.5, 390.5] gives 35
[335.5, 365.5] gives 34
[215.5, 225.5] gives 37.2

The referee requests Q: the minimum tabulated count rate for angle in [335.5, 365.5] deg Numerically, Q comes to 32.3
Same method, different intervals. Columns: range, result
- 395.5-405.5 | 34.7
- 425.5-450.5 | 31.8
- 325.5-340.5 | 33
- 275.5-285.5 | 33.6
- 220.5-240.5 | 34.5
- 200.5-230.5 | 36.2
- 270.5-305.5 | 33.4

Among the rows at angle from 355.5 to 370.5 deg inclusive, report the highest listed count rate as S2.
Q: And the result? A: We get 33.9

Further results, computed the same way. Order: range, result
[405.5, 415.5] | 36.1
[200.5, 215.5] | 36.6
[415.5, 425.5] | 35.3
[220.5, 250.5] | 36.7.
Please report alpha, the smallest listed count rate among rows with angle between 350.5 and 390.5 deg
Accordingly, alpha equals 32.3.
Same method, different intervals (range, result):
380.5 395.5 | 32.9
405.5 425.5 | 35.2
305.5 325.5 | 33.5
